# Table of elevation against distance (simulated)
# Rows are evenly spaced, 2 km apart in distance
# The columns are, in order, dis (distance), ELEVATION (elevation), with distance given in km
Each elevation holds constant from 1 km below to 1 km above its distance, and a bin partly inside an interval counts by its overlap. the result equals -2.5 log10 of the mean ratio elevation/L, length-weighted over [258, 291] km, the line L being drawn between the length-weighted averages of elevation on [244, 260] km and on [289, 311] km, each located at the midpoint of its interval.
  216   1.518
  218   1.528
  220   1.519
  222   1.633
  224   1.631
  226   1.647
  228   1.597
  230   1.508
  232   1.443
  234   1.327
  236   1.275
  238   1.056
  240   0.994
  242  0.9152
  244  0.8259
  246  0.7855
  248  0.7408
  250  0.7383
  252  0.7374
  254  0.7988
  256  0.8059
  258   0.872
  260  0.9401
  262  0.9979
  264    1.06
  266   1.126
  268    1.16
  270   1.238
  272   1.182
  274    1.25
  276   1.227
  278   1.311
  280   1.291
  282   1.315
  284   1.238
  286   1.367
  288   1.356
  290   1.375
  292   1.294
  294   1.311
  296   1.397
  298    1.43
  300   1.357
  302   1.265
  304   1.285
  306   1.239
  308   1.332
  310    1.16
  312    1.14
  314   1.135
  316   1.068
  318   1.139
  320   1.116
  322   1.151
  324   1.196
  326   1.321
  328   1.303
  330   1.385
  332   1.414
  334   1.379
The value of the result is -0.16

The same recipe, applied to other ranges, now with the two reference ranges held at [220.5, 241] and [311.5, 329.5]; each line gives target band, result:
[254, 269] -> 0.33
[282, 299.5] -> -0.07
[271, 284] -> 0.03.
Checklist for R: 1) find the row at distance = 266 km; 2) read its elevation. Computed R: 1.126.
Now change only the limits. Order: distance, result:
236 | 1.275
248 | 0.7408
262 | 0.9979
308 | 1.332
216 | 1.518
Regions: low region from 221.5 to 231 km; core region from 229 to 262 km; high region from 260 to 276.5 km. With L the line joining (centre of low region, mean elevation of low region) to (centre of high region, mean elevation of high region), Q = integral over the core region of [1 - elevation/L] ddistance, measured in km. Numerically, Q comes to 9.8 km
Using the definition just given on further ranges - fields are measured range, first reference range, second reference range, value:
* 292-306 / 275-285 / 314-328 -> -1.2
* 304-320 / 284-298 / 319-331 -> 1.3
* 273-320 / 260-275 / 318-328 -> -4.1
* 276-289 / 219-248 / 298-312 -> -0.3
